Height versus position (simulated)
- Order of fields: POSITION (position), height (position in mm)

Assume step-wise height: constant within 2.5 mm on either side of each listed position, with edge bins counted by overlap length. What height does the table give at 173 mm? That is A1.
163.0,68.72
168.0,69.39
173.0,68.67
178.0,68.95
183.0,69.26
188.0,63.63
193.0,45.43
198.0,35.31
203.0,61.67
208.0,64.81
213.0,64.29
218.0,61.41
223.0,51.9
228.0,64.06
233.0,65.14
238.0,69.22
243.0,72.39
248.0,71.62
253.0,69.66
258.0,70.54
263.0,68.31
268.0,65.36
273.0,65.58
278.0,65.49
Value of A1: 68.67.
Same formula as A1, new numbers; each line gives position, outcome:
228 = 64.06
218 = 61.41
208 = 64.81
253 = 69.66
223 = 51.9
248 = 71.62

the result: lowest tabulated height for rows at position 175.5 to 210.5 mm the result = 35.31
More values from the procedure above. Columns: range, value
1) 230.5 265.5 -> 65.14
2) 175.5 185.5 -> 68.95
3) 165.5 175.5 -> 68.67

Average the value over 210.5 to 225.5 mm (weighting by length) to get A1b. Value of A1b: 59.2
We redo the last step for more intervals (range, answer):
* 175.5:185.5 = 69.1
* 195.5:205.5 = 48.5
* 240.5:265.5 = 70.5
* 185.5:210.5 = 54.2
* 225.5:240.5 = 66.1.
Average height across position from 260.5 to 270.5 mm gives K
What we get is 66.8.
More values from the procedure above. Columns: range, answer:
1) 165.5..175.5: 69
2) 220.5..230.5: 58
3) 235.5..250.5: 71.1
